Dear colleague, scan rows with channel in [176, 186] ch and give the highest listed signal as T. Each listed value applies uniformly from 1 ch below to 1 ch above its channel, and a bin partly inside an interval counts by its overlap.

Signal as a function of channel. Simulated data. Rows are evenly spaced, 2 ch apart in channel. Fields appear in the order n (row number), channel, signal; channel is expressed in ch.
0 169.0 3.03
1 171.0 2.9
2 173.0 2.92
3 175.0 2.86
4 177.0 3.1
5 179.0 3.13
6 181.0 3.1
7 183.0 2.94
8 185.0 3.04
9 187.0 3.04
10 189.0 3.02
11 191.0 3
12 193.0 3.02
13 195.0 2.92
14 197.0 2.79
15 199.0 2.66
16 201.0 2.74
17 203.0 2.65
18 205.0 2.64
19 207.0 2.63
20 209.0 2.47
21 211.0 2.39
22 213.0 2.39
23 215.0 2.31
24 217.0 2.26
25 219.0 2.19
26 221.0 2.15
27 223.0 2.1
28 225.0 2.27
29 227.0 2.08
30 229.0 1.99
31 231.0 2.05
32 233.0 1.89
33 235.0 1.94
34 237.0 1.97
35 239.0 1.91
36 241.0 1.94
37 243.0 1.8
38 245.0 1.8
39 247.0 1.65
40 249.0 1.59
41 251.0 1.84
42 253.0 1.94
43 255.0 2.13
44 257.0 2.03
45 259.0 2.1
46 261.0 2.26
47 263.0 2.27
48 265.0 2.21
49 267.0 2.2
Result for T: 3.13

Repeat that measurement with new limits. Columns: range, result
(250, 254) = 1.94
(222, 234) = 2.27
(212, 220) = 2.39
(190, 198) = 3.02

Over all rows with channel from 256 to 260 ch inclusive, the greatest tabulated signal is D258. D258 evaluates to 2.1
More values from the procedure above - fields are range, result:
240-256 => 2.13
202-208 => 2.65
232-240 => 1.97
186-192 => 3.04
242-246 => 1.8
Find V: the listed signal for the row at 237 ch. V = 1.97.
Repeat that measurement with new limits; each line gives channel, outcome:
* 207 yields 2.63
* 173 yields 2.92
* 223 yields 2.1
